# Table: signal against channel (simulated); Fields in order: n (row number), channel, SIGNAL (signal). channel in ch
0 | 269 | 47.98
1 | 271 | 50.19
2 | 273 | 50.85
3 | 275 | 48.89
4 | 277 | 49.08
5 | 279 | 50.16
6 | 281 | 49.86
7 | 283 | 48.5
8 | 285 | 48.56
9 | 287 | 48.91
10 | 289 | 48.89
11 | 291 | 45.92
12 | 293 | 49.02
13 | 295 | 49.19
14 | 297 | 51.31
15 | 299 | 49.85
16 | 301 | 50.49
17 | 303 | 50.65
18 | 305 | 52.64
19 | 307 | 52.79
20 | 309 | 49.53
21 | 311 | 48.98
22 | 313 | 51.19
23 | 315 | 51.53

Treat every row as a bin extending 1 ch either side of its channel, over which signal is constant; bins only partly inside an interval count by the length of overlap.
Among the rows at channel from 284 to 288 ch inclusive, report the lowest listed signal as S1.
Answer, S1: 48.56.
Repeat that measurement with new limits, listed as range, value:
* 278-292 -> 45.92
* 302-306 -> 50.65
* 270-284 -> 48.5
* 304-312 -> 48.98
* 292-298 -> 49.02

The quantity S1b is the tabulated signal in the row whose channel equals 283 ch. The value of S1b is 48.5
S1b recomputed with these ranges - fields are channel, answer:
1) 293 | 49.02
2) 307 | 52.79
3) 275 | 48.89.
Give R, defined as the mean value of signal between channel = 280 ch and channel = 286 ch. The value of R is 49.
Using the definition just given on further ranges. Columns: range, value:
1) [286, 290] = 48.9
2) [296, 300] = 50.6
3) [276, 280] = 49.6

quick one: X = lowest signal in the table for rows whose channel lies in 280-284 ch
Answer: 48.5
